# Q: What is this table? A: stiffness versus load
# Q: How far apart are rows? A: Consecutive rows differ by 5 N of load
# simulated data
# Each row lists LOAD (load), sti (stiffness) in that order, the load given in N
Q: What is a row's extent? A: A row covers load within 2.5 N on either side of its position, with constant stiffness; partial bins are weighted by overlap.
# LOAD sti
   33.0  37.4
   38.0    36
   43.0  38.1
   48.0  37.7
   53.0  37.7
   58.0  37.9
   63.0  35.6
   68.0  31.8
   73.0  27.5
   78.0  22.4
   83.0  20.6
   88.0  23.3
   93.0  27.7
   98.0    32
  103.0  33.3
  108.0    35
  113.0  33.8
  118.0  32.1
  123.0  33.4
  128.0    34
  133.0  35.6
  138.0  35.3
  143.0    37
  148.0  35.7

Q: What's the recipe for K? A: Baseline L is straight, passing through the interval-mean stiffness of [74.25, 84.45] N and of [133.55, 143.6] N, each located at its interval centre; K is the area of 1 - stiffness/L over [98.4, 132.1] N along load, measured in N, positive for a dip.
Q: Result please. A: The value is -3.6 N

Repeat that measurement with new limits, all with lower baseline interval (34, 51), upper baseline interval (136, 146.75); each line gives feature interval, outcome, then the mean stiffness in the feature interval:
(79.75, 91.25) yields 4.5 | 22.4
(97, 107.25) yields 1.0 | 33.1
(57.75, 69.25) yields 0.7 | 34.9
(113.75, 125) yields 1.1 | 32.9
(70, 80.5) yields 3.3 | 25.3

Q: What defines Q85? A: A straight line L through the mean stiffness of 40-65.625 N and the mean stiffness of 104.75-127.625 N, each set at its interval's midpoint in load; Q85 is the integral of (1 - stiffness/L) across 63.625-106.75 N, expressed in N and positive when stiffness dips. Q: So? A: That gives 9.1 N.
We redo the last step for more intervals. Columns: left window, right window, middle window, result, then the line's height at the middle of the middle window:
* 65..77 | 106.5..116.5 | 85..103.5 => 2.1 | 31.9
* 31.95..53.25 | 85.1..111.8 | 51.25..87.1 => 4.4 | 34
